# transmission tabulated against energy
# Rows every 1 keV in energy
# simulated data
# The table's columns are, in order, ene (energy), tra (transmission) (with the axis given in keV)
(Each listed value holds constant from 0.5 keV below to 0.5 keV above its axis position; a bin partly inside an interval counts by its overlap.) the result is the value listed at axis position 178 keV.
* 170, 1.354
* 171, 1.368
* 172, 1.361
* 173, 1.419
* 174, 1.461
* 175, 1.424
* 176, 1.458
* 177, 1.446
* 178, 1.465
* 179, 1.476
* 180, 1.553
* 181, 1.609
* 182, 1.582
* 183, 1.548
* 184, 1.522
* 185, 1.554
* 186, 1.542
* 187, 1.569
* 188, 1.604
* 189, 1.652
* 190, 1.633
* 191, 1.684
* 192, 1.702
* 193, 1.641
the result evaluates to 1.465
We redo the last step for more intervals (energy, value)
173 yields 1.419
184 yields 1.522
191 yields 1.684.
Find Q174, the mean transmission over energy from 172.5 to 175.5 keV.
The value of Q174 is 1.43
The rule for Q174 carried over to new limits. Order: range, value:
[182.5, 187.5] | 1.55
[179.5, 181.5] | 1.58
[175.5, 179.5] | 1.46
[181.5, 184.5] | 1.55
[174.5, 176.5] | 1.44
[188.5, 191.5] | 1.66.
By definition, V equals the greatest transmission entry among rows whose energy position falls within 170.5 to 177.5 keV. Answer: 1.461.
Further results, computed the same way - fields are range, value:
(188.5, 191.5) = 1.684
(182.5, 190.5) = 1.652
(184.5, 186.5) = 1.554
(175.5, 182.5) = 1.609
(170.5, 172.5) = 1.368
